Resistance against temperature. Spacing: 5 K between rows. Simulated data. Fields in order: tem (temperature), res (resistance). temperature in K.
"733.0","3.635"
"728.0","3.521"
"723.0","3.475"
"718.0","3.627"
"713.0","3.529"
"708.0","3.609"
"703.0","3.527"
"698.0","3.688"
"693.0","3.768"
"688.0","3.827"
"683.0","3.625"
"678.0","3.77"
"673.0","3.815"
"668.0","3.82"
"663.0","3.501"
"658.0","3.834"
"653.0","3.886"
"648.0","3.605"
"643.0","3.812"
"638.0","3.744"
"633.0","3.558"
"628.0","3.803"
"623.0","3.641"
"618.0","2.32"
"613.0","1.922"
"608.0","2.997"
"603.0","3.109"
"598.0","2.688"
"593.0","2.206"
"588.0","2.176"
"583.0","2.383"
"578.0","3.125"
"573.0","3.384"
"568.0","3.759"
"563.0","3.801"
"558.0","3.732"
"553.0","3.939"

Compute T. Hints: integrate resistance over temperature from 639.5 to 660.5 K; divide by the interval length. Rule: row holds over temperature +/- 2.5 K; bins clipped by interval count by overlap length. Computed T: 3.78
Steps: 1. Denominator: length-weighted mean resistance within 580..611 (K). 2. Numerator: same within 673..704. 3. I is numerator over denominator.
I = 1.4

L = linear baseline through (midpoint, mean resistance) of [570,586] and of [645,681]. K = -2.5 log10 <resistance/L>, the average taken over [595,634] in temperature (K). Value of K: 0.12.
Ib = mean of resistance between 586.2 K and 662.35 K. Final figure 3.17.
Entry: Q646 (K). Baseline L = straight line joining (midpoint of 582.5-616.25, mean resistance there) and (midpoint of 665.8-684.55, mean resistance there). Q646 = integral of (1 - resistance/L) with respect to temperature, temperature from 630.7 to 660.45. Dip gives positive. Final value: -4.3 K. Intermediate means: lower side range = 2.5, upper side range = 3.76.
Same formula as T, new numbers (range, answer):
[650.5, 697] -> 3.76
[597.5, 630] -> 2.93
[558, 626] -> 2.92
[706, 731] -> 3.55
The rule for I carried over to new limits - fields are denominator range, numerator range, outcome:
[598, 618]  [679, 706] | 1.40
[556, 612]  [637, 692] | 1.25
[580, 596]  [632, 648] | 1.61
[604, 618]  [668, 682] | 1.51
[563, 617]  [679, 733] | 1.29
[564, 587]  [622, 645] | 1.18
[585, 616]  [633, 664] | 1.48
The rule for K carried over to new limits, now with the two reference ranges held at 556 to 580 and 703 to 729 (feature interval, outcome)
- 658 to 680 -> -0.05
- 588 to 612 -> 0.33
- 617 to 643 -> 0.01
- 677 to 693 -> -0.06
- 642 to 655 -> -0.06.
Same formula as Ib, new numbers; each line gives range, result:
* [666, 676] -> 3.81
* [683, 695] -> 3.76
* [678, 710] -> 3.68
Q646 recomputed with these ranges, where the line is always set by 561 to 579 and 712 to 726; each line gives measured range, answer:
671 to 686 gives -0.82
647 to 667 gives -1.01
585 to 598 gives 4.58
